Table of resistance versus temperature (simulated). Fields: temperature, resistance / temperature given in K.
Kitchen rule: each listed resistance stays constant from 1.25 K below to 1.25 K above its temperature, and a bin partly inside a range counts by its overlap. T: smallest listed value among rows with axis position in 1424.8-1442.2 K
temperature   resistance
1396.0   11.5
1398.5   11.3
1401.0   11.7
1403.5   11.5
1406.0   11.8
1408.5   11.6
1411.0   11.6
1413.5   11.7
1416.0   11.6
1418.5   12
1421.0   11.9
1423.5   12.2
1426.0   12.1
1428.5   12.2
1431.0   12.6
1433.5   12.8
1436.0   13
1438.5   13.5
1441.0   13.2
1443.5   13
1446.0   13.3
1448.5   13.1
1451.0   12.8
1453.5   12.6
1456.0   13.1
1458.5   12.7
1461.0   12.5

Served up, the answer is 12.1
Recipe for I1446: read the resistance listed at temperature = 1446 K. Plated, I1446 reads 13.3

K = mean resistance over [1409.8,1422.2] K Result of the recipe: 11.8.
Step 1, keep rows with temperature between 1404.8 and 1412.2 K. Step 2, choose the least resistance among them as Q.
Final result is 11.6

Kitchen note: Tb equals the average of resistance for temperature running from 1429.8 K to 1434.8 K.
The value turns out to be 12.7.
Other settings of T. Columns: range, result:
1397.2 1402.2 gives 11.3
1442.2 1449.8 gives 13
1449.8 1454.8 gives 12.6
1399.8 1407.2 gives 11.5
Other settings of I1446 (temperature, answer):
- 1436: 13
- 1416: 11.6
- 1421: 11.9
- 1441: 13.2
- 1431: 12.6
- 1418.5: 12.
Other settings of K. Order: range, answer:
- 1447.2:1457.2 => 12.9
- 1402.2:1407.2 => 11.6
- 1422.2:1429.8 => 12.2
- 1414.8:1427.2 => 12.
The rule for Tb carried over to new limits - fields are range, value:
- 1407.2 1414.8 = 11.6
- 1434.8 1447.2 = 13.2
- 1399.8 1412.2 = 11.6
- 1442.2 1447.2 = 13.1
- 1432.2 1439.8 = 13.1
